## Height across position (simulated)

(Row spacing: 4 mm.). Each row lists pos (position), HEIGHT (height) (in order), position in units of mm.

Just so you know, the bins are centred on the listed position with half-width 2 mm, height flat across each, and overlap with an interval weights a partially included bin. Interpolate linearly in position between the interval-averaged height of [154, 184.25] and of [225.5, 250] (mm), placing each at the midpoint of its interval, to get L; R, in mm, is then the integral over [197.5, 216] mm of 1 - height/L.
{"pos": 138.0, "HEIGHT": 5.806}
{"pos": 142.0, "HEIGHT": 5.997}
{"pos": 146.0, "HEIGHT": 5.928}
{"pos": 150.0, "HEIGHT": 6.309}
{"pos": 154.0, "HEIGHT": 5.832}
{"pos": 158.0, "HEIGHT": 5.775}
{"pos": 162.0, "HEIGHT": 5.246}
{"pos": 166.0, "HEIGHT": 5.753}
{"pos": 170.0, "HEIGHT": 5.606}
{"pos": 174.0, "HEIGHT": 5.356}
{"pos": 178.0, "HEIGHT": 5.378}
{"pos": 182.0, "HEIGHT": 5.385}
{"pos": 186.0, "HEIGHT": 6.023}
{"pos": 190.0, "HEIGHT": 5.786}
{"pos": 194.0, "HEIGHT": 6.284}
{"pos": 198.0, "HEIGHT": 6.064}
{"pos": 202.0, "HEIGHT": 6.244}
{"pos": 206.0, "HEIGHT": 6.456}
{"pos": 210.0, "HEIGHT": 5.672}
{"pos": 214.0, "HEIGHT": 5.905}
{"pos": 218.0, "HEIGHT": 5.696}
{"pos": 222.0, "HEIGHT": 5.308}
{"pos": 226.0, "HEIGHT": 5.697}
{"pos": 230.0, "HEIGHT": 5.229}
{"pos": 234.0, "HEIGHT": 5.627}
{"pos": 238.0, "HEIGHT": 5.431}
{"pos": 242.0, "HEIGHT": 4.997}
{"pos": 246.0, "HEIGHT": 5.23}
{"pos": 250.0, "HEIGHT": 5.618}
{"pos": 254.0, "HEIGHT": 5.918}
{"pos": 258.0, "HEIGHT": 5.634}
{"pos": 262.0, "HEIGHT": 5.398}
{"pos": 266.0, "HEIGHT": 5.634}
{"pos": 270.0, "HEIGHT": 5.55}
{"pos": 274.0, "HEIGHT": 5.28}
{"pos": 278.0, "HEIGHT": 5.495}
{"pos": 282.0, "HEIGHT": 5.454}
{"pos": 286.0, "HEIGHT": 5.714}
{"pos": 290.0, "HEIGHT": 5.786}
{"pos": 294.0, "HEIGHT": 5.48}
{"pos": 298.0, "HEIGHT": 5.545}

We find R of -2.1 mm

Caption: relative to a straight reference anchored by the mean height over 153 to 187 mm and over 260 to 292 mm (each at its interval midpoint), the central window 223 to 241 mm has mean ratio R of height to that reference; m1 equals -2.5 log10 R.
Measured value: 0.02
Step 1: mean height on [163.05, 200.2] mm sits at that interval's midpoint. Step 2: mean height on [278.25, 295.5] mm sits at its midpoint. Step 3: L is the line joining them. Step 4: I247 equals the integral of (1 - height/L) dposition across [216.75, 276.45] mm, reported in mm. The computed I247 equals 1.78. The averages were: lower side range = 5.73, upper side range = 5.6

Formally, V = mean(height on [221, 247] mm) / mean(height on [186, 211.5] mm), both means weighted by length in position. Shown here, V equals 0.88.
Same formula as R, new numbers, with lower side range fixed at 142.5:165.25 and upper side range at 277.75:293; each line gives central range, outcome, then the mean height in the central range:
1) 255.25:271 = 0.2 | 5.57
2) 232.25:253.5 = 1.0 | 5.42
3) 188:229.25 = -1.1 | 5.89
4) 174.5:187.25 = 0.5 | 5.54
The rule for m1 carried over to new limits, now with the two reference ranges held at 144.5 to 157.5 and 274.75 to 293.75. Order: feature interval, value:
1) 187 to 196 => -0.030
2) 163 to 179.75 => 0.081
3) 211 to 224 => 0.029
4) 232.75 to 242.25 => 0.065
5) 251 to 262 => -0.005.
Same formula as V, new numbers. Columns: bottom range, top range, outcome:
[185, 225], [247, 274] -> 0.94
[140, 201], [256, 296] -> 0.96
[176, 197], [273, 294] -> 0.96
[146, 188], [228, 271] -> 0.96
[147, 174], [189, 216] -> 1.06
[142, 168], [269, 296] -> 0.95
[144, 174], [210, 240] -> 0.97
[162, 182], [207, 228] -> 1.04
